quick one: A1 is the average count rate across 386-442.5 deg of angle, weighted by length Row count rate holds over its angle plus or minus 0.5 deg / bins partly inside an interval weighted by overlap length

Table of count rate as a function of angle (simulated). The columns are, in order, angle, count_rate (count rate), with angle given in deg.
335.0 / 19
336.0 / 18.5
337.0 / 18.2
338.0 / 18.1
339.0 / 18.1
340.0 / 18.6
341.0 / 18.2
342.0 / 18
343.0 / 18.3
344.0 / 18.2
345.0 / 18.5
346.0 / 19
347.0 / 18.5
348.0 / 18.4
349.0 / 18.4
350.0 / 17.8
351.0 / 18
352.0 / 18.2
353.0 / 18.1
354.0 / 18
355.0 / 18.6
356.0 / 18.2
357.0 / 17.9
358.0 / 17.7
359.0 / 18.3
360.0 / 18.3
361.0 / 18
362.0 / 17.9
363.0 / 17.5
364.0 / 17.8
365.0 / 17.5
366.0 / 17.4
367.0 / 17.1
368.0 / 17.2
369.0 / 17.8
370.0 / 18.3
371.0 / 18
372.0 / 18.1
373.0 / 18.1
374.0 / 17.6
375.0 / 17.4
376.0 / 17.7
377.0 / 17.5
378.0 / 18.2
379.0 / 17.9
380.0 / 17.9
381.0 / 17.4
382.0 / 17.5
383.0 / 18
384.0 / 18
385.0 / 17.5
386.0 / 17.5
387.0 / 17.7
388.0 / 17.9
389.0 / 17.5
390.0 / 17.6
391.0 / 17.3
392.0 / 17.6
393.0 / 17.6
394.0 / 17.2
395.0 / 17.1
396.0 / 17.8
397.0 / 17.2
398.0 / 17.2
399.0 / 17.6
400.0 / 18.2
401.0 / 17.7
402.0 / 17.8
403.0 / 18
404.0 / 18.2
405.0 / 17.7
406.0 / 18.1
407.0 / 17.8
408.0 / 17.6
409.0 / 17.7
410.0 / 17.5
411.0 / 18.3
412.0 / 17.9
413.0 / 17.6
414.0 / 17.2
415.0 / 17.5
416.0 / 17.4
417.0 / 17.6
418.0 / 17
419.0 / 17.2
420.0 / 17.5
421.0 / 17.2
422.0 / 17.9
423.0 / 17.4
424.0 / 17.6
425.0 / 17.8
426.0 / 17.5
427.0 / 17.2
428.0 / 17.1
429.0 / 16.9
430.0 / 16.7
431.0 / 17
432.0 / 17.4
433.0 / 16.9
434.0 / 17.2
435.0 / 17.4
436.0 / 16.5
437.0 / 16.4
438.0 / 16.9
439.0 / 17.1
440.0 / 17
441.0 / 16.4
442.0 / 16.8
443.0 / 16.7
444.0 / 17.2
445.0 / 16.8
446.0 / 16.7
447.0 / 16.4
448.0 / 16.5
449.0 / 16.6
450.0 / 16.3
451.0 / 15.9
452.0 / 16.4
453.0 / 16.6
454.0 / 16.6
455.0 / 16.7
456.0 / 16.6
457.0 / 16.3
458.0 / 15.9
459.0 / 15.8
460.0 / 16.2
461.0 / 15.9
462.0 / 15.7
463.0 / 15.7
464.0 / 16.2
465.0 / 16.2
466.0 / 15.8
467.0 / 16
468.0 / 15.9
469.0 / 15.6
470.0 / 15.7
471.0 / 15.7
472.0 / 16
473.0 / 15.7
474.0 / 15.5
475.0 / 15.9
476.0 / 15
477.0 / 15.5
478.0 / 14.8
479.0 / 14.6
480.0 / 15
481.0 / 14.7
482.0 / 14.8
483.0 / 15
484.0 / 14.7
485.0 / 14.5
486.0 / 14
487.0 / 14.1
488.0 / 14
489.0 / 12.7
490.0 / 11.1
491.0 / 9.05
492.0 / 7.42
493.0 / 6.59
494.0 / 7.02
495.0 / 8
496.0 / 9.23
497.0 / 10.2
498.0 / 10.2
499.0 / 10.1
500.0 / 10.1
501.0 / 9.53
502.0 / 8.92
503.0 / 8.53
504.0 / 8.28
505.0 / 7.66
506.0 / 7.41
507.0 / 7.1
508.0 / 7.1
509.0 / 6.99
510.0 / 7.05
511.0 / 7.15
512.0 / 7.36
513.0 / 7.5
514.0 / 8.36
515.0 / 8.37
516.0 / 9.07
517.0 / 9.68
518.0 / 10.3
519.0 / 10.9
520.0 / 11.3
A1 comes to 17.4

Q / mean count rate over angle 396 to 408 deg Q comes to 17.8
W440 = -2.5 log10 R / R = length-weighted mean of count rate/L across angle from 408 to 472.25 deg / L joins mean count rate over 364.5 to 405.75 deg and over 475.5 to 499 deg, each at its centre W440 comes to -0.14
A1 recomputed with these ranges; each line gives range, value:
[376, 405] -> 17.7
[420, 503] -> 15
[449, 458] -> 16.4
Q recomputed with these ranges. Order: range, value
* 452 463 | 16.2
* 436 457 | 16.6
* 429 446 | 16.9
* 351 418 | 17.7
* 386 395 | 17.5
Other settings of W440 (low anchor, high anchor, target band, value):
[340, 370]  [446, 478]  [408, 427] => -0.04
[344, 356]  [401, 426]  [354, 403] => 0.02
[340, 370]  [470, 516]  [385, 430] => -0.14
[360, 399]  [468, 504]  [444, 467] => -0.16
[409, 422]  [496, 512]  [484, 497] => -0.10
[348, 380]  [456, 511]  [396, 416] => -0.11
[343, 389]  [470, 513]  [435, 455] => -0.21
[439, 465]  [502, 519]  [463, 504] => -0.08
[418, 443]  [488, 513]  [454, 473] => -0.22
